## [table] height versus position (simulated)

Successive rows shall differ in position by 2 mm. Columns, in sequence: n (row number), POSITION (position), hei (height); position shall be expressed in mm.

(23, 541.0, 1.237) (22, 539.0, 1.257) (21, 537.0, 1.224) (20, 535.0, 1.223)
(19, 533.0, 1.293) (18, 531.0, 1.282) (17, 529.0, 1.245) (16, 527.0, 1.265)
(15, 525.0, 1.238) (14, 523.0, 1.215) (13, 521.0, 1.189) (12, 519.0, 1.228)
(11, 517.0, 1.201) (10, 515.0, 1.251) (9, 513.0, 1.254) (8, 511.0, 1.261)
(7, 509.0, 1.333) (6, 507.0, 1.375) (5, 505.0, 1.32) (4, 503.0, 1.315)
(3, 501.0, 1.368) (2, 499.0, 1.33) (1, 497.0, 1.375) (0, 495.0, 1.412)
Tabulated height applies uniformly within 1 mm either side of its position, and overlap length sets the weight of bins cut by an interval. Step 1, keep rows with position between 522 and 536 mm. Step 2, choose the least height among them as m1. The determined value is 1.215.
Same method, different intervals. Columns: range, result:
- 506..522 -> 1.189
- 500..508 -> 1.315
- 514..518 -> 1.201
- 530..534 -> 1.282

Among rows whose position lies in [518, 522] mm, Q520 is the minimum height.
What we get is 1.189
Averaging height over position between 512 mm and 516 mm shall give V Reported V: 1.25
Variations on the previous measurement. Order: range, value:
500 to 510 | 1.34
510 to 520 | 1.24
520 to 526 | 1.21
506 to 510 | 1.35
